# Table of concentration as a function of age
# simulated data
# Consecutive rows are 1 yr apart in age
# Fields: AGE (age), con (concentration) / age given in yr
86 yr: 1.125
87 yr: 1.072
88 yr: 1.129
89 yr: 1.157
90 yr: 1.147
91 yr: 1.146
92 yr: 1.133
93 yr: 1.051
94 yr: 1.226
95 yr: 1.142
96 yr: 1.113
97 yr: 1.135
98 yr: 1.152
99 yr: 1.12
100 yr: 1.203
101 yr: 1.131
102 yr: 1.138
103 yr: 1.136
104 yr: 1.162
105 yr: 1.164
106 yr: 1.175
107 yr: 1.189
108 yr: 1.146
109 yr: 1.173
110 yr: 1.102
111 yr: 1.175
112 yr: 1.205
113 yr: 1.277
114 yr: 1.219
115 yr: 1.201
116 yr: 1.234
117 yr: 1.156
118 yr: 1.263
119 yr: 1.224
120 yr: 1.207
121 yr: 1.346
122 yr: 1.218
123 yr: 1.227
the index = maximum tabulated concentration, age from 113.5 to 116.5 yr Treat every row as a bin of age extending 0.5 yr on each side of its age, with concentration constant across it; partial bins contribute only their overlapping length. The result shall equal 1.234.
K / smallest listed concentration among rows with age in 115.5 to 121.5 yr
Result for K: 1.156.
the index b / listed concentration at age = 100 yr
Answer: 1.203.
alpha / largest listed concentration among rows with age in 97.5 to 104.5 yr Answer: 1.203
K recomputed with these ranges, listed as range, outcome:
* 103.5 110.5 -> 1.102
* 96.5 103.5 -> 1.12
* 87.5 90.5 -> 1.129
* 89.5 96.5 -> 1.051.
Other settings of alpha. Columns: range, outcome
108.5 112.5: 1.205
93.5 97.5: 1.226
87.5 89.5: 1.157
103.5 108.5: 1.189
